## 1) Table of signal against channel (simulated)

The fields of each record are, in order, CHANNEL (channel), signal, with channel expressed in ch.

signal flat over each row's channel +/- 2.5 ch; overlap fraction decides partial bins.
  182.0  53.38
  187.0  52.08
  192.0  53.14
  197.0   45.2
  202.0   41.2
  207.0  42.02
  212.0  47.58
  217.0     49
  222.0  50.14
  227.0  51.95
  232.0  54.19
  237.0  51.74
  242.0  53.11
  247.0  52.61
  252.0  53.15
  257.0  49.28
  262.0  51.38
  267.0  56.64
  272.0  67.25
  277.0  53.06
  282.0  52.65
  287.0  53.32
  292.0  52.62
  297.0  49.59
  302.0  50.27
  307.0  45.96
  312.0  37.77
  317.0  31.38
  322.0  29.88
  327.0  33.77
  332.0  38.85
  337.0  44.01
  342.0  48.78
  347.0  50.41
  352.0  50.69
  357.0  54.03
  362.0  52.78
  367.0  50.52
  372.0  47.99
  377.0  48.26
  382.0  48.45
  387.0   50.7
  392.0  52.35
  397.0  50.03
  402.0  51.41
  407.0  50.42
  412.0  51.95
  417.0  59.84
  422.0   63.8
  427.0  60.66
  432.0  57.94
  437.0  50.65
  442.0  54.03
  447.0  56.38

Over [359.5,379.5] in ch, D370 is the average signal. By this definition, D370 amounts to 49.9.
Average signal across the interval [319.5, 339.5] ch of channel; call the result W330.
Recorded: 36.6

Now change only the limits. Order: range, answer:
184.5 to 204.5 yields 47.9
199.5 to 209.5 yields 41.6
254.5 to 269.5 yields 52.4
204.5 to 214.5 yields 44.8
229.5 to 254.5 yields 53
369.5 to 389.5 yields 48.9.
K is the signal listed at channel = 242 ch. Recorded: 53.11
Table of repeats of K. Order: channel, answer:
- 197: 45.2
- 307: 45.96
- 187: 52.08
